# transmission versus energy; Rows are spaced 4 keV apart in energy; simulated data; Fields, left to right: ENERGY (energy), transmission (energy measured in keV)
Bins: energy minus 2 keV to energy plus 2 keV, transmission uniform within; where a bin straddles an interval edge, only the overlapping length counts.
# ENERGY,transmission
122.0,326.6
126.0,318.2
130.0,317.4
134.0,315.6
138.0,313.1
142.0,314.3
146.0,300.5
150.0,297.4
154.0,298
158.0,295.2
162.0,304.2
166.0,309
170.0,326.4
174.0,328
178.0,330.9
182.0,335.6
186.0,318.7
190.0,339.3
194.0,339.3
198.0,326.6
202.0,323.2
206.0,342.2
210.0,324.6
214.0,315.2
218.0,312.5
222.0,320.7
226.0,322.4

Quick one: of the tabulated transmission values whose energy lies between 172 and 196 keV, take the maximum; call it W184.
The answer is 339.3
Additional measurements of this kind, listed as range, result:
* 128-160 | 317.4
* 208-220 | 324.6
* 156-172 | 326.4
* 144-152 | 300.5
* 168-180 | 330.9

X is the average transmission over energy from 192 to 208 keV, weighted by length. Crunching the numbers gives 333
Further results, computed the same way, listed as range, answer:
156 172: 309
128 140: 315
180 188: 327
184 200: 331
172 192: 330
